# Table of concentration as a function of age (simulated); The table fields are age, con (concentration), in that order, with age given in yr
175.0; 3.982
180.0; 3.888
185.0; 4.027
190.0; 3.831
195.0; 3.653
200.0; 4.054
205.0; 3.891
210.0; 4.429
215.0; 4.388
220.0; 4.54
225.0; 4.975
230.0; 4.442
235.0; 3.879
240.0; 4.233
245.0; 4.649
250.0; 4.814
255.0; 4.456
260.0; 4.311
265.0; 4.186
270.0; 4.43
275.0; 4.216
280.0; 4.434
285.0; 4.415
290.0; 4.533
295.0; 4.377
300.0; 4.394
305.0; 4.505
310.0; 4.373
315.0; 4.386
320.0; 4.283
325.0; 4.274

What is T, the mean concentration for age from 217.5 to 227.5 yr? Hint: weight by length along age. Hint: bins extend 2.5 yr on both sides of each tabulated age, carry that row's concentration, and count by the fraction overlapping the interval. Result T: 4.76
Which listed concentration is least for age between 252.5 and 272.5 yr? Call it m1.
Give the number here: 4.186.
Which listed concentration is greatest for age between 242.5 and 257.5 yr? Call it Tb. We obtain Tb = 4.814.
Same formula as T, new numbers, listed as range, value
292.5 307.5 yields 4.43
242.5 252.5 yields 4.73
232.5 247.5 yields 4.25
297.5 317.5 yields 4.41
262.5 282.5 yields 4.32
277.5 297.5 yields 4.44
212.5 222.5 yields 4.46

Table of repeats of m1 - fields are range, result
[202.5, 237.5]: 3.879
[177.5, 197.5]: 3.653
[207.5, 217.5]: 4.388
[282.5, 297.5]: 4.377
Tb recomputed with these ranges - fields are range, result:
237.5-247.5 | 4.649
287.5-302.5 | 4.533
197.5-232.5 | 4.975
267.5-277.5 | 4.43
